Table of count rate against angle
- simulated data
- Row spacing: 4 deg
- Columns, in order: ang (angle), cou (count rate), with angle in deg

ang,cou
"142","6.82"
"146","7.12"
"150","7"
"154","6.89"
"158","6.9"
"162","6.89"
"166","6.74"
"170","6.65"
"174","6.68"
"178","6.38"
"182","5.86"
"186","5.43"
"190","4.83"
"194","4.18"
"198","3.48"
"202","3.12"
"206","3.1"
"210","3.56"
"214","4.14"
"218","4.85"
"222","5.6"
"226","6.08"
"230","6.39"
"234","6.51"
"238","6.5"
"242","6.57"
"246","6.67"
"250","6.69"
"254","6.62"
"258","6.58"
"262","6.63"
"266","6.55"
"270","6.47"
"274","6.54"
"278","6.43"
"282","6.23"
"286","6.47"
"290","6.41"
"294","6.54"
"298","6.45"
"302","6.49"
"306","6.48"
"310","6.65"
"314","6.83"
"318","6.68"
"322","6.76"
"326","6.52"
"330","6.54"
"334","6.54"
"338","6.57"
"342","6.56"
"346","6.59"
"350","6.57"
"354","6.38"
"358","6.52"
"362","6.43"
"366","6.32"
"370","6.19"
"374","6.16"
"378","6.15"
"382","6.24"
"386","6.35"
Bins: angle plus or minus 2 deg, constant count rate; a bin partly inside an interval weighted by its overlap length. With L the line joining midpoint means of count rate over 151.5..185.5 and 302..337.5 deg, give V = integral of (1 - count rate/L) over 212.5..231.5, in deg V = 3.4 deg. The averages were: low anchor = 6.58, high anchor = 6.62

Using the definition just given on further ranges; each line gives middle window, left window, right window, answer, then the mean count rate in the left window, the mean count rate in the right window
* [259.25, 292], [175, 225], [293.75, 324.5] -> -2.60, 4.62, 6.61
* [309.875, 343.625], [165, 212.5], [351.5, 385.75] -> -3.60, 4.96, 6.31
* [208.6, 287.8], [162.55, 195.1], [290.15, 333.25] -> 2.03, 5.94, 6.58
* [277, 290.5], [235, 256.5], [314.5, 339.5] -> 0.47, 6.6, 6.62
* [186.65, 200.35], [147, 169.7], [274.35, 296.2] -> 5.06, 6.88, 6.43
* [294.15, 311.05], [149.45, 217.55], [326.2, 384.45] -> -1.18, 5.36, 6.41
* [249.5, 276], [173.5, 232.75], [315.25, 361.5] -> -4.49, 4.89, 6.57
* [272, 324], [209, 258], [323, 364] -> -2.13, 5.92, 6.53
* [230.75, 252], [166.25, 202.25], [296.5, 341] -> -2.52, 5.35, 6.59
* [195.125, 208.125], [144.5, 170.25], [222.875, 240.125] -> 6.46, 6.9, 6.32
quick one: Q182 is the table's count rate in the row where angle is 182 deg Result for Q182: 5.86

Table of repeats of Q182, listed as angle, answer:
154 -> 6.89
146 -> 7.12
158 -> 6.9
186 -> 5.43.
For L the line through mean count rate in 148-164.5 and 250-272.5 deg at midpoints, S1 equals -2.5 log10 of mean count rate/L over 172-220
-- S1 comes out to 0.42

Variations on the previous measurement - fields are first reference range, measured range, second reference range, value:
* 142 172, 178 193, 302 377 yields 0.248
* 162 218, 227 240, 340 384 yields -0.201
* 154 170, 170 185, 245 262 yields 0.083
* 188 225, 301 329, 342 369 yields -0.139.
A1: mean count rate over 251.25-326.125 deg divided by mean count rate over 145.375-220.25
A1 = 1.20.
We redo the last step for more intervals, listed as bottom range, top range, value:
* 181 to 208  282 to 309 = 1.53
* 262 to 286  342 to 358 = 1.01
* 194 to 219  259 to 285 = 1.75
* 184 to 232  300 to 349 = 1.45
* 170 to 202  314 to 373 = 1.25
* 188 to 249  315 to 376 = 1.28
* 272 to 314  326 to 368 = 1.00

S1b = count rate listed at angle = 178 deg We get 6.38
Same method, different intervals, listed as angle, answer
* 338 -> 6.57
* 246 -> 6.67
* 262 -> 6.63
